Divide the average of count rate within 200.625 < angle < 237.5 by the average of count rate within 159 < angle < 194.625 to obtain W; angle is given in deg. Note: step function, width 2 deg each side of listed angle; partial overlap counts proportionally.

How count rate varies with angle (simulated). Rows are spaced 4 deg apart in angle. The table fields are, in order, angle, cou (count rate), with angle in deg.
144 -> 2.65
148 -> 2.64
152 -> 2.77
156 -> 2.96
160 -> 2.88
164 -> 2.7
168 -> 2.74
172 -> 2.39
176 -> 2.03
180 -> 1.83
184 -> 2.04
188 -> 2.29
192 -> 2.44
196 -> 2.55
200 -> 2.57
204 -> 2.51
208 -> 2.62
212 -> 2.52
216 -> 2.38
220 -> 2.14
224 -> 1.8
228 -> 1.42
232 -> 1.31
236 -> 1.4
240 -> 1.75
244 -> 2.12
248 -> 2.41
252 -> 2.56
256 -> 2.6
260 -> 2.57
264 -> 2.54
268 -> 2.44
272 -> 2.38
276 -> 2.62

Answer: 0.86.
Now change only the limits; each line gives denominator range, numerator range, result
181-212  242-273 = 1.02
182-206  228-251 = 0.75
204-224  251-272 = 1.07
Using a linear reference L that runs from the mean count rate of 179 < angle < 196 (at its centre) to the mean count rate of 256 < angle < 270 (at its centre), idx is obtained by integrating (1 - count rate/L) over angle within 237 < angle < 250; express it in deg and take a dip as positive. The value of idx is 2.2 deg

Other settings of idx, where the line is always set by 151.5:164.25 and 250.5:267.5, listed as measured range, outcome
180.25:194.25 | 2.8 deg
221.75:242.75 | 8.5 deg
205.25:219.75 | 1.2 deg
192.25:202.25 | 0.7 deg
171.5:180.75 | 2.4 deg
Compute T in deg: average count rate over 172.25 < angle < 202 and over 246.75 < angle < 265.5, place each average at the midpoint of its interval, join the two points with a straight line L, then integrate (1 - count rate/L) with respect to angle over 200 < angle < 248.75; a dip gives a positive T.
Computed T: 7.3 deg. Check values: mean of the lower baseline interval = 2.26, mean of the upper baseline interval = 2.54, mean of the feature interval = 2.04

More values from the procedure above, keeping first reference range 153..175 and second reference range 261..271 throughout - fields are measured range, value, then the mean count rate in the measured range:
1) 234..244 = 3.4 deg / 1.68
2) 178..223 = 4.9 deg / 2.34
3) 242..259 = 0.6 deg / 2.43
